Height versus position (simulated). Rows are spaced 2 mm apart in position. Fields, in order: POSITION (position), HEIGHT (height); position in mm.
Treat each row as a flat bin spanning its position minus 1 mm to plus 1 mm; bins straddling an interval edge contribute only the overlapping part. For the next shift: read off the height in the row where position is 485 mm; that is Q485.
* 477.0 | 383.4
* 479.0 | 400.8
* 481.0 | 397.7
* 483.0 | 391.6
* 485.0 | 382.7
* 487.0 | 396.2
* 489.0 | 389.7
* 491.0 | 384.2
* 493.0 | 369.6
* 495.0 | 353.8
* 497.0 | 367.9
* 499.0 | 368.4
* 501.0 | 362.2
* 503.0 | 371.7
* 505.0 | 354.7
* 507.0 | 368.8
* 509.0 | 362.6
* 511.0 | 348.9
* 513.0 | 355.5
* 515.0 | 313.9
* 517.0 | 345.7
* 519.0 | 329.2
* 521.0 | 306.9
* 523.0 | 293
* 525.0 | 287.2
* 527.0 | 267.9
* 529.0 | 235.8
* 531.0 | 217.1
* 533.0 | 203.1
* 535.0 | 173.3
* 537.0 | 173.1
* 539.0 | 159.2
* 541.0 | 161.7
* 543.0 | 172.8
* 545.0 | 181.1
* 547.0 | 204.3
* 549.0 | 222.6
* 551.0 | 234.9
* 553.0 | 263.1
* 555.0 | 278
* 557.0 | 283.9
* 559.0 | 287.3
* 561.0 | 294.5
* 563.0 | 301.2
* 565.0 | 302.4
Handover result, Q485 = 382.7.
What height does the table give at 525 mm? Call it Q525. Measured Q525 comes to 287.2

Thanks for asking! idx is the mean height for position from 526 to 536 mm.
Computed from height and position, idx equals 219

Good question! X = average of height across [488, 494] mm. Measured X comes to 381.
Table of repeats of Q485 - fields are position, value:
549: 222.6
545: 181.1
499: 368.4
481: 397.7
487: 396.2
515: 313.9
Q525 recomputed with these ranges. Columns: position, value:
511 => 348.9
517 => 345.7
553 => 263.1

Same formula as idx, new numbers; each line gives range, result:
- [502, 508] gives 365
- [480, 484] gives 395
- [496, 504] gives 368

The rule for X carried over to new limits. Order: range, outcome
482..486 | 387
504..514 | 358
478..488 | 394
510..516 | 339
